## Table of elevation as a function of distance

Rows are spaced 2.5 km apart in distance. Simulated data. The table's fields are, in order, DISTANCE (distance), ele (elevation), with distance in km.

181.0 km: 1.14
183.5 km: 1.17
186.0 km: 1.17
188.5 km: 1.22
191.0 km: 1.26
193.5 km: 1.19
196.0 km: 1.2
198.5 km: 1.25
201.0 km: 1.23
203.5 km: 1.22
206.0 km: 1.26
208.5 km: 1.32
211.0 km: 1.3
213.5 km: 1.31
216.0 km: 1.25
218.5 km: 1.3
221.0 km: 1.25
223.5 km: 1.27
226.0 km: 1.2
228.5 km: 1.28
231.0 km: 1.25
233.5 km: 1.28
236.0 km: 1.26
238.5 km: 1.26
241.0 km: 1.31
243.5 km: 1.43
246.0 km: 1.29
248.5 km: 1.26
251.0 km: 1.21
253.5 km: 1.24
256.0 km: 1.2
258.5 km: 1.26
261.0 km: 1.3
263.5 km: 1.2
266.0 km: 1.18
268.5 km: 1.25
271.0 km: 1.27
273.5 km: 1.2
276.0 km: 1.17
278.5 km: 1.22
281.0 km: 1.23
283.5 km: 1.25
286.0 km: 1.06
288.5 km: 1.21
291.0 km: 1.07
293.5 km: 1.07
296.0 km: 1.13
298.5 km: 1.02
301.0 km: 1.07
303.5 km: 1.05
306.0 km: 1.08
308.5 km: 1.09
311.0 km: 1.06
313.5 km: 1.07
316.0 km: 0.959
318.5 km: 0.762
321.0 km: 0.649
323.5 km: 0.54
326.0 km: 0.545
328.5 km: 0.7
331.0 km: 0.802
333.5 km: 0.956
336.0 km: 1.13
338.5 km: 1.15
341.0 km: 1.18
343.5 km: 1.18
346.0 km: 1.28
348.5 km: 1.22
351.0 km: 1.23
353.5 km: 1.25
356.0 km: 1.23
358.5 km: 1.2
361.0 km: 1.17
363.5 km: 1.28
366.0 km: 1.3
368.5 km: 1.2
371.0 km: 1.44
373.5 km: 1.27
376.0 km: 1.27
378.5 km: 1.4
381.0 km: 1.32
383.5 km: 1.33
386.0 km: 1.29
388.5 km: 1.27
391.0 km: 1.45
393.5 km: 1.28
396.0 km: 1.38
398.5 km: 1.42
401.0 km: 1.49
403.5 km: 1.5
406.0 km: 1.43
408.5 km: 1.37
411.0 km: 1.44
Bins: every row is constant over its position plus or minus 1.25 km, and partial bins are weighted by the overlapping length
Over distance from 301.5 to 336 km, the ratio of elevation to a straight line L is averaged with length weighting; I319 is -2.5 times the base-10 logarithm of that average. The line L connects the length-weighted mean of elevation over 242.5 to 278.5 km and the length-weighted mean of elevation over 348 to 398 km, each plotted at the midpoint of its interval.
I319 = 0.397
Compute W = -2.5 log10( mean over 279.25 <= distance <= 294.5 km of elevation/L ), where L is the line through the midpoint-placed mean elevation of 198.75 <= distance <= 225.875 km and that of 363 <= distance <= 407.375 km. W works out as 0.13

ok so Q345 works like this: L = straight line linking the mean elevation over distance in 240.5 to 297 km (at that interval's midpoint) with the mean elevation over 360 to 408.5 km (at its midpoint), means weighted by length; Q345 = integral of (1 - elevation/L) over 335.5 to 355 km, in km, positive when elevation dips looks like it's 1.4 km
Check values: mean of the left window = 1.22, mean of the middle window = 1.21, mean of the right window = 1.34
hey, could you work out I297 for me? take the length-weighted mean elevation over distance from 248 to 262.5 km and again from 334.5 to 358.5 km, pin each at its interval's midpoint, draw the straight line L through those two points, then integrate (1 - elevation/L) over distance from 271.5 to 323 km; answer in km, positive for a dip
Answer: 6.7 km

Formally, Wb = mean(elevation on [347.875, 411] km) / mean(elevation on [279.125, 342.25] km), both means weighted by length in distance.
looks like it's 1.3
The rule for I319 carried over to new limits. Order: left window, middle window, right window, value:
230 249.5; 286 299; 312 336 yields -0.12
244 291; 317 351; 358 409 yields 0.34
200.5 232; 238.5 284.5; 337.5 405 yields 0.02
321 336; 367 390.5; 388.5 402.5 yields -0.07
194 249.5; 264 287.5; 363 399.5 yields 0.08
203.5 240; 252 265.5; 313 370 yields -0.03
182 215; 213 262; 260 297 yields -0.05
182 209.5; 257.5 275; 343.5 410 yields 0.02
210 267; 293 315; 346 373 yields 0.18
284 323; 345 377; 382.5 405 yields -0.01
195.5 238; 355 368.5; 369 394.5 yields 0.07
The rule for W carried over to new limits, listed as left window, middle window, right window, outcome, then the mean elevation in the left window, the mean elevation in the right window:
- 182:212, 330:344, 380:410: 0.25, 1.23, 1.38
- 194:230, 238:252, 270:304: -0.08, 1.26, 1.15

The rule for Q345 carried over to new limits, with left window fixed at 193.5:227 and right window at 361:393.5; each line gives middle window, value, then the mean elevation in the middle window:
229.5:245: -0.4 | 1.3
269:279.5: 0.5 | 1.22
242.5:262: 0.0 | 1.27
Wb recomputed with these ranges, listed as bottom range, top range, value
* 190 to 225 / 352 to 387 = 1.02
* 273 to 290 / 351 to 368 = 1.04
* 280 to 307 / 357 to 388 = 1.16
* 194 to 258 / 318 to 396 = 0.91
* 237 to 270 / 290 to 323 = 0.79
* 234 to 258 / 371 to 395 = 1.04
